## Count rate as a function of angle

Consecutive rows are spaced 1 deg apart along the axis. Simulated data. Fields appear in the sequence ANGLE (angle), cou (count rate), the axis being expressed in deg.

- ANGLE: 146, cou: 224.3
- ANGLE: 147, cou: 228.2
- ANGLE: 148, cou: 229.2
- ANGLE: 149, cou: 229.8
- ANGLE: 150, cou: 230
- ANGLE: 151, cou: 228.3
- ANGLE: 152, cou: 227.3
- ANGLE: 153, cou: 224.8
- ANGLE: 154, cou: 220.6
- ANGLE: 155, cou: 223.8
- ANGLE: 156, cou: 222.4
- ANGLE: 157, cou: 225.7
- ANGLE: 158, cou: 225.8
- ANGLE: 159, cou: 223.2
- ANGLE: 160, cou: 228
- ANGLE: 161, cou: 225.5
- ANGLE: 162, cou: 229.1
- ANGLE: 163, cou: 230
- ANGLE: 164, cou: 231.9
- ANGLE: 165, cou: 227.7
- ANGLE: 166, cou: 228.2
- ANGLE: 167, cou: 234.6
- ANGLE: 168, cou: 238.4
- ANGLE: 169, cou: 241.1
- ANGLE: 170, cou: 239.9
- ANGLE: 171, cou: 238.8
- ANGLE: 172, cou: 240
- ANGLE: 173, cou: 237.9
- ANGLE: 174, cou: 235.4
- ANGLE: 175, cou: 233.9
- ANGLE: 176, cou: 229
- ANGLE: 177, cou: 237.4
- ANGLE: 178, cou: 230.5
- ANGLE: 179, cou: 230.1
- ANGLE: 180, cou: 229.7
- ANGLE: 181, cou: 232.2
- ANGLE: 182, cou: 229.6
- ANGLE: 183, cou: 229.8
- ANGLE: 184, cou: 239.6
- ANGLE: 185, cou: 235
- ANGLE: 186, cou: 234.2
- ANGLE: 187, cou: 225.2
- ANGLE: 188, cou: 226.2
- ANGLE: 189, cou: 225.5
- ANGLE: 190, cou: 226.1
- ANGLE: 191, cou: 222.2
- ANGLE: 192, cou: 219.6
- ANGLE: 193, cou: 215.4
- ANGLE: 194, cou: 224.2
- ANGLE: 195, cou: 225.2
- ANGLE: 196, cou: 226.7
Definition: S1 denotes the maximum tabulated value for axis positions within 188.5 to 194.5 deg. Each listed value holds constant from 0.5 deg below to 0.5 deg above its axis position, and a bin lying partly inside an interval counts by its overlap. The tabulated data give 226.1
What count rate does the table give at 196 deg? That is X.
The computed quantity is 226.7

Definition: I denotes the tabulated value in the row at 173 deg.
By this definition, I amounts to 237.9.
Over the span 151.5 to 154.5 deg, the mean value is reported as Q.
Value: 224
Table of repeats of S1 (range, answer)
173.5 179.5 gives 237.4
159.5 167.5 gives 234.6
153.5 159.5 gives 225.8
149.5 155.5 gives 230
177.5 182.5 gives 232.2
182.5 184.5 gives 239.6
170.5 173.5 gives 240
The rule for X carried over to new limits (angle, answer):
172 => 240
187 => 225.2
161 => 225.5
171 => 238.8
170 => 239.9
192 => 219.6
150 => 230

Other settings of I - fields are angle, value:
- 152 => 227.3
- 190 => 226.1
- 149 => 229.8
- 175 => 233.9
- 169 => 241.1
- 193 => 215.4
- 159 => 223.2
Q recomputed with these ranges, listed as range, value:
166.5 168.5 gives 236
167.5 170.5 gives 240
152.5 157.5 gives 223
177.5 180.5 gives 230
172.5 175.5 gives 236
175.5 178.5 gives 232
